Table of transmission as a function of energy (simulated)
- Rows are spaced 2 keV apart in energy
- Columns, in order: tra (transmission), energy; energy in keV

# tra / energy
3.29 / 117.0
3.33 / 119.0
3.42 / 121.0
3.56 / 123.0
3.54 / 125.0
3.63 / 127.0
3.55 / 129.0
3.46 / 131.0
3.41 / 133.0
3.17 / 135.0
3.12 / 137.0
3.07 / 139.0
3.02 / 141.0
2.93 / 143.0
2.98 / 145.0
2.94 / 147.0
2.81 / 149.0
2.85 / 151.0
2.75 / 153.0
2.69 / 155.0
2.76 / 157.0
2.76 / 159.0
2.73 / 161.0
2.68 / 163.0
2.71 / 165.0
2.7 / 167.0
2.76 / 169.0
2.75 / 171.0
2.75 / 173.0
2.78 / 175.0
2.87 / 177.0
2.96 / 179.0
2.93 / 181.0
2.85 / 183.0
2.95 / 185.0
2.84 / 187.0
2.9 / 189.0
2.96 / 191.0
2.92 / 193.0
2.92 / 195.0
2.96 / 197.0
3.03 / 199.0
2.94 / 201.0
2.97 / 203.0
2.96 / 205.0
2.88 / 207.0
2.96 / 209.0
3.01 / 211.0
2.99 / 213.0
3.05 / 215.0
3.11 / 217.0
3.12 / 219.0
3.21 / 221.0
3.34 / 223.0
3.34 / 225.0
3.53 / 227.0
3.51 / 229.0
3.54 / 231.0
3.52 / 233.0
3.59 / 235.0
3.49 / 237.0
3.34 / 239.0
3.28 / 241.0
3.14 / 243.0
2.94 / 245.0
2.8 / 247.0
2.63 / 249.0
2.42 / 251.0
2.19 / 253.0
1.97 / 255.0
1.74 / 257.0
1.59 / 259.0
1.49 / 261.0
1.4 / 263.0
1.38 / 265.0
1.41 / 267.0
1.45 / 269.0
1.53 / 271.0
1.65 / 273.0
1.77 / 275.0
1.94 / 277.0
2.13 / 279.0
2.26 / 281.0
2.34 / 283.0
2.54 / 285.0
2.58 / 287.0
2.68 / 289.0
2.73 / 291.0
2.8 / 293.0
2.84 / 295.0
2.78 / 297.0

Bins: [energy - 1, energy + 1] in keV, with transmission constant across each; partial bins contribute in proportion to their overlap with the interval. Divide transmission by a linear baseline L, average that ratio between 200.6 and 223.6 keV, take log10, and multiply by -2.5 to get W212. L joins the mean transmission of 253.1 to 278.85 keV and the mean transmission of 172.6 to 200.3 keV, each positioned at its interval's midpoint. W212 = -0.217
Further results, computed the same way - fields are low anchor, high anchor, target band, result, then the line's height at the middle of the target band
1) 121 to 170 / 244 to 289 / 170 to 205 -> -0.09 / 2.68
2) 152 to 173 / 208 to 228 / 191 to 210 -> 0.03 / 3.03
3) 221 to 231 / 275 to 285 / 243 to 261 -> 0.23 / 2.82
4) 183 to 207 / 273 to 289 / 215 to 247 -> -0.25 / 2.63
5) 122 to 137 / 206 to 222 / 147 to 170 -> 0.20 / 3.31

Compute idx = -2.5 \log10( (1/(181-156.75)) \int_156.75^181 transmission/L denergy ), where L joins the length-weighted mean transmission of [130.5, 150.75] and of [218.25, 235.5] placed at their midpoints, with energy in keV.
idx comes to 0.15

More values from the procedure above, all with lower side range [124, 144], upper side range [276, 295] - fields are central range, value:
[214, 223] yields -0.12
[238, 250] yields -0.13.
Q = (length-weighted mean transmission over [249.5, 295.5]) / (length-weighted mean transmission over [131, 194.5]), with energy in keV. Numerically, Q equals 0.70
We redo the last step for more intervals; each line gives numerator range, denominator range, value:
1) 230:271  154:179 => 0.89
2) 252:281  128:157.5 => 0.56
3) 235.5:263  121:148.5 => 0.77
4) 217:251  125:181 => 1.10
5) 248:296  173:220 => 0.70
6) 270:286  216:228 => 0.62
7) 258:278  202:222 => 0.52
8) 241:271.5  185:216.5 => 0.70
